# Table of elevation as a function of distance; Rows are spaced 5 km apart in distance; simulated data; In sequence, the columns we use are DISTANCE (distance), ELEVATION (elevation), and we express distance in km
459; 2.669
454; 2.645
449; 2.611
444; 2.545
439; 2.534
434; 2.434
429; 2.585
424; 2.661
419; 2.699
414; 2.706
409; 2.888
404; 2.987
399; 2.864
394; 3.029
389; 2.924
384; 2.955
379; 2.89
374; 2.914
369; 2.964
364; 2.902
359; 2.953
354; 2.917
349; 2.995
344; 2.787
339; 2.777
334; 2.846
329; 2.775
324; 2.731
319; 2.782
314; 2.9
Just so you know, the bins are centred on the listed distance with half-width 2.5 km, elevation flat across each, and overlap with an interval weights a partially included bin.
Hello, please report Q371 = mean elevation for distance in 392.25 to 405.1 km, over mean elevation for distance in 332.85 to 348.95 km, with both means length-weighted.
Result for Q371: 1.04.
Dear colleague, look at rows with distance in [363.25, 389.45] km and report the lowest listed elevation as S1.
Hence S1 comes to 2.89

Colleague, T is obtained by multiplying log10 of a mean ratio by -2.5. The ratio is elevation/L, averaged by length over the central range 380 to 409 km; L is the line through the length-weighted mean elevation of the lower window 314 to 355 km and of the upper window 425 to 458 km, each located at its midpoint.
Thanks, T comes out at -0.10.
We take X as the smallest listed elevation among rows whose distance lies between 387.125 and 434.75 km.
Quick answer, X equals 2.434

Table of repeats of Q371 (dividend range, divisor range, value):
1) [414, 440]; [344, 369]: 0.89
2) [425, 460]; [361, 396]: 0.88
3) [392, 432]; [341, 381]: 0.96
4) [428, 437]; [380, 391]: 0.85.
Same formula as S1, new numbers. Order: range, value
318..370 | 2.731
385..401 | 2.864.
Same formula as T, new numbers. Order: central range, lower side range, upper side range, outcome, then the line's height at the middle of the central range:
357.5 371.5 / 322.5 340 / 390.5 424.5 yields -0.05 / 2.81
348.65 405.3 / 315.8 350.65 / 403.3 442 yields -0.08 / 2.74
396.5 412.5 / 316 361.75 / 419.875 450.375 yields -0.10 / 2.65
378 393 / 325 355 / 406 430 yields -0.06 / 2.77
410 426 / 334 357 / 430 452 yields -0.04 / 2.62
